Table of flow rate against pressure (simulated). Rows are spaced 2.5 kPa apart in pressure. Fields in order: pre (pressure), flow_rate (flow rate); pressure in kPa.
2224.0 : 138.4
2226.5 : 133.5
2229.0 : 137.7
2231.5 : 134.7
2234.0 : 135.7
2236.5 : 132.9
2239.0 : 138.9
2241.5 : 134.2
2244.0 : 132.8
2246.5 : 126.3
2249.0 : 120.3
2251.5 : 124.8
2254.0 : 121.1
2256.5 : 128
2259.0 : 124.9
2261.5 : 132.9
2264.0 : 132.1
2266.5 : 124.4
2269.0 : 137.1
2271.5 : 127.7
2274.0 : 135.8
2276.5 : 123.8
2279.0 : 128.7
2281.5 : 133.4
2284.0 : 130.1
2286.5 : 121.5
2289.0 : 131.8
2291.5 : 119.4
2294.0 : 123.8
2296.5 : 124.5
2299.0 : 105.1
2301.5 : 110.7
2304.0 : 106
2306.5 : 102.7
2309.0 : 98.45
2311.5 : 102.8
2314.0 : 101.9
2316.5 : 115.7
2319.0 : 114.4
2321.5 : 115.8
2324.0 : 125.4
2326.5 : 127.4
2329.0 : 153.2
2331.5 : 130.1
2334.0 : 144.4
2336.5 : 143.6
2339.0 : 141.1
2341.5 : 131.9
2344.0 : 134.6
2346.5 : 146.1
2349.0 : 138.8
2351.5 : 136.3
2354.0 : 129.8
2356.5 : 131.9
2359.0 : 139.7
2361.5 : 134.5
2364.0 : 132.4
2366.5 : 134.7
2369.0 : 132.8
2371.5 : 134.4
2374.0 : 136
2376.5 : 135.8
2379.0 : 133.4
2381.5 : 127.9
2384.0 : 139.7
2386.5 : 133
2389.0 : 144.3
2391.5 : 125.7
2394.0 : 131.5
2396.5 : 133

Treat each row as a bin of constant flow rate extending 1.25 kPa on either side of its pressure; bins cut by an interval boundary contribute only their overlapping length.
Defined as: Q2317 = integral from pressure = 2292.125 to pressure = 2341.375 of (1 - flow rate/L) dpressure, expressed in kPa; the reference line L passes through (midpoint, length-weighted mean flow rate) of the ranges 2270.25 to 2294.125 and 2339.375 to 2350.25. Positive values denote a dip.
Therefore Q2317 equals 4.80 kPa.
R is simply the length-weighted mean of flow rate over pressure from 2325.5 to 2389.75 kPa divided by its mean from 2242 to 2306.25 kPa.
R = 1.09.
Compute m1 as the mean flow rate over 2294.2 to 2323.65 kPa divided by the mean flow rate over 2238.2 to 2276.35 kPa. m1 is 0.9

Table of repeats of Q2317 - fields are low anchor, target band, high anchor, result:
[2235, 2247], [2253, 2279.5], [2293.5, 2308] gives -1.0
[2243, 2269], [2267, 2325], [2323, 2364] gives 5.5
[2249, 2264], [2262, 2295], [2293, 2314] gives -3.0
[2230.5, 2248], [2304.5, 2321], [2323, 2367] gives 3.5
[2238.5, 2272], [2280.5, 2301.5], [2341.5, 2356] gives 1.4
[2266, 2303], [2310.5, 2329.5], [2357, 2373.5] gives 1.6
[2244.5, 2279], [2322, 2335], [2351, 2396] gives -0.3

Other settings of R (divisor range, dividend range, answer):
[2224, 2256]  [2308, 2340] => 0.95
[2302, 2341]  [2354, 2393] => 1.10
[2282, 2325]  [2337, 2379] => 1.18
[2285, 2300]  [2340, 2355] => 1.12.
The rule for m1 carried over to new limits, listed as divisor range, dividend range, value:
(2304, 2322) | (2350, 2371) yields 1.25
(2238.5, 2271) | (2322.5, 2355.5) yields 1.06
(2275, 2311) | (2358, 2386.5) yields 1.14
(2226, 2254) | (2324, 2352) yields 1.05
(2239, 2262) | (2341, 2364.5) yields 1.06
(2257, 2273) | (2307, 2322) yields 0.83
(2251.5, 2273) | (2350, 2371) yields 1.04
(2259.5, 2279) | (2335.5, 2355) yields 1.06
